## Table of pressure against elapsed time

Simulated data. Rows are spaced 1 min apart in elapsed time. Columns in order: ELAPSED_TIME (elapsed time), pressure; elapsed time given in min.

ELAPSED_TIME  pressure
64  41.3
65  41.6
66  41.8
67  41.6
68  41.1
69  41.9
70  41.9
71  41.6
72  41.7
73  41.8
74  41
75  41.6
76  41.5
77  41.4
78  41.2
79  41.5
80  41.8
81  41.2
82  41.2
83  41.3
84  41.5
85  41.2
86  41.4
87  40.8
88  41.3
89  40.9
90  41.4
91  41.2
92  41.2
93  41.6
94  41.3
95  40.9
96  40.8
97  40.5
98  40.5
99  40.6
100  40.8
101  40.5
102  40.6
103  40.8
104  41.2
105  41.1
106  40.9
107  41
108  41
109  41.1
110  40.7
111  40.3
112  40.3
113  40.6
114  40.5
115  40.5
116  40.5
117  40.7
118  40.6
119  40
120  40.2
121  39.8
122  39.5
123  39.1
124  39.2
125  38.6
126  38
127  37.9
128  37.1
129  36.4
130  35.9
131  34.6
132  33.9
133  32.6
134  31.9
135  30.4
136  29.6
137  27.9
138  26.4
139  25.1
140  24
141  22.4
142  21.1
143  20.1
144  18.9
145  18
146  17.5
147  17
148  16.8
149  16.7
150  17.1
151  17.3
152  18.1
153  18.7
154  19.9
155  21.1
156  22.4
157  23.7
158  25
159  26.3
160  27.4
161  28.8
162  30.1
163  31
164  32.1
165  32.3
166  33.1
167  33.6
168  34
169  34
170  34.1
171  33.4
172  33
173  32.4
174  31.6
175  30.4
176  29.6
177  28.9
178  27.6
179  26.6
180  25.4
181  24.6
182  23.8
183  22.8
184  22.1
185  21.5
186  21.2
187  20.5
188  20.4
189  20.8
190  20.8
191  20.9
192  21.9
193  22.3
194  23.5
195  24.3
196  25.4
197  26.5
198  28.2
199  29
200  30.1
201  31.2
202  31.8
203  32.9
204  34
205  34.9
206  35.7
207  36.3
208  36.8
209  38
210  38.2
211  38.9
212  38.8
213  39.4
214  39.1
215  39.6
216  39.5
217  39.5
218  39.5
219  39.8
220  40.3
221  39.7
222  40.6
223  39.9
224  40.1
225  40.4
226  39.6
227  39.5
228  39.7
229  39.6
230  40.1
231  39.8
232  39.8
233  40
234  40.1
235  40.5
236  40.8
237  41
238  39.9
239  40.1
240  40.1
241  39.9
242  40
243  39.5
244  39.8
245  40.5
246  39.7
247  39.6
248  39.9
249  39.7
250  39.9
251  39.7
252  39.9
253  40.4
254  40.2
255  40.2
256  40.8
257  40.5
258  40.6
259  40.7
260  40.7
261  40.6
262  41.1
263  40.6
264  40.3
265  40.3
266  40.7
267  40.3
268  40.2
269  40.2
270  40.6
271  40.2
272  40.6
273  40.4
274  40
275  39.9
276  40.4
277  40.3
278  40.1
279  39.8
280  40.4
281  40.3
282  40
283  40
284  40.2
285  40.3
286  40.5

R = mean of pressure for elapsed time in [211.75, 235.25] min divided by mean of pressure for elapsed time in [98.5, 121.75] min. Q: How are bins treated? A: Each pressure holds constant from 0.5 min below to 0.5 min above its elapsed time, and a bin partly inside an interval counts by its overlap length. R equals 1.0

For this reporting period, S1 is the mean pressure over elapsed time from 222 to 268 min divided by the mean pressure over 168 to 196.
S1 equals 1.54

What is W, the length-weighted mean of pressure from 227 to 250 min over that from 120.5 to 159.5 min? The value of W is 1.5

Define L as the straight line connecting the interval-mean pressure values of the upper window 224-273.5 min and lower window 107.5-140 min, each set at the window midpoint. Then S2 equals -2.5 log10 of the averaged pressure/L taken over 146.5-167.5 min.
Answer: 0.48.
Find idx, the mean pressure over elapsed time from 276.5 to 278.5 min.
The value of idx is 40.2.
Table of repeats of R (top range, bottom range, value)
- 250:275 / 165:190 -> 1.46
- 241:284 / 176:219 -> 1.35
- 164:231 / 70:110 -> 0.78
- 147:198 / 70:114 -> 0.62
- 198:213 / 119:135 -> 0.94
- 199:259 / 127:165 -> 1.52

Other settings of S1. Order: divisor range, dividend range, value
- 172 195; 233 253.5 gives 1.62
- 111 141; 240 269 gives 1.12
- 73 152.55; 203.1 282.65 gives 1.11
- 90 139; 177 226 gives 0.81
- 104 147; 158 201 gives 0.80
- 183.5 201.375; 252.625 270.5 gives 1.70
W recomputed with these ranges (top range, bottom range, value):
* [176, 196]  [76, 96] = 0.57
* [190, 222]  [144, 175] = 1.29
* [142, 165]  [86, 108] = 0.54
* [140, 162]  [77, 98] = 0.51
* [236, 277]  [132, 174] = 1.55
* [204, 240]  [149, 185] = 1.45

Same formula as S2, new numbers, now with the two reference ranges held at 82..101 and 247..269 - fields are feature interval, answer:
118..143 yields 0.22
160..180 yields 0.29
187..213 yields 0.34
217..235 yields 0.01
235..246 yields 0.01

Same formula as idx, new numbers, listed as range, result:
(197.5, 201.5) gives 29.6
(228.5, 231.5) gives 39.8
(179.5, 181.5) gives 25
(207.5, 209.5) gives 37.4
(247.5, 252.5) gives 39.8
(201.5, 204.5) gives 32.9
